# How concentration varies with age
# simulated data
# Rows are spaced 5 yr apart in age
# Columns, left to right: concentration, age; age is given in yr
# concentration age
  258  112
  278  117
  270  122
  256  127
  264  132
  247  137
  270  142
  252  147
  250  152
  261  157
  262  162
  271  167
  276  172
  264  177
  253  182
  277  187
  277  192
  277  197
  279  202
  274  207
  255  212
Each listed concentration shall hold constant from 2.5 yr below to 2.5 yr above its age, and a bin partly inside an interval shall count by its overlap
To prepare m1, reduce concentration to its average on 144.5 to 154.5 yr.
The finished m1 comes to 251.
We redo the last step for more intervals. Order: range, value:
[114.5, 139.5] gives 263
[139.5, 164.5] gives 259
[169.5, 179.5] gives 270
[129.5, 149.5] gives 258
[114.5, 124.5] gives 274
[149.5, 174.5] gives 264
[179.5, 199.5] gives 271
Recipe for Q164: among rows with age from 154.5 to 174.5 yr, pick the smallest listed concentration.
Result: 261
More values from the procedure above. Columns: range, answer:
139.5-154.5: 250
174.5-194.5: 253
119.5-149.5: 247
